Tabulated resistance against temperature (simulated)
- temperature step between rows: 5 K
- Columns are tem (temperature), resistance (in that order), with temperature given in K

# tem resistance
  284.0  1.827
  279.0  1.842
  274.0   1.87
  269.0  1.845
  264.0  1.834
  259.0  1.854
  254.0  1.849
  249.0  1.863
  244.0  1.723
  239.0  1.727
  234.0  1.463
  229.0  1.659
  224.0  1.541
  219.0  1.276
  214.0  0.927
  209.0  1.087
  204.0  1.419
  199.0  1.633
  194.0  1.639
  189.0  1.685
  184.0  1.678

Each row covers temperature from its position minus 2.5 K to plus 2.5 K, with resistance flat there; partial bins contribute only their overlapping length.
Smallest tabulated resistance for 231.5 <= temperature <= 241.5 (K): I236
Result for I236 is 1.463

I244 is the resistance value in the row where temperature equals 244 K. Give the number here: 1.723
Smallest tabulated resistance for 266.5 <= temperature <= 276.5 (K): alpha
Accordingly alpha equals 1.845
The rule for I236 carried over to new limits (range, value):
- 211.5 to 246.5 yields 0.927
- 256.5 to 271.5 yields 1.834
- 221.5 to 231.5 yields 1.541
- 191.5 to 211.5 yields 1.087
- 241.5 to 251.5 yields 1.723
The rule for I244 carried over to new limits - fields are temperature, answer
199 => 1.633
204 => 1.419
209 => 1.087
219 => 1.276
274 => 1.87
